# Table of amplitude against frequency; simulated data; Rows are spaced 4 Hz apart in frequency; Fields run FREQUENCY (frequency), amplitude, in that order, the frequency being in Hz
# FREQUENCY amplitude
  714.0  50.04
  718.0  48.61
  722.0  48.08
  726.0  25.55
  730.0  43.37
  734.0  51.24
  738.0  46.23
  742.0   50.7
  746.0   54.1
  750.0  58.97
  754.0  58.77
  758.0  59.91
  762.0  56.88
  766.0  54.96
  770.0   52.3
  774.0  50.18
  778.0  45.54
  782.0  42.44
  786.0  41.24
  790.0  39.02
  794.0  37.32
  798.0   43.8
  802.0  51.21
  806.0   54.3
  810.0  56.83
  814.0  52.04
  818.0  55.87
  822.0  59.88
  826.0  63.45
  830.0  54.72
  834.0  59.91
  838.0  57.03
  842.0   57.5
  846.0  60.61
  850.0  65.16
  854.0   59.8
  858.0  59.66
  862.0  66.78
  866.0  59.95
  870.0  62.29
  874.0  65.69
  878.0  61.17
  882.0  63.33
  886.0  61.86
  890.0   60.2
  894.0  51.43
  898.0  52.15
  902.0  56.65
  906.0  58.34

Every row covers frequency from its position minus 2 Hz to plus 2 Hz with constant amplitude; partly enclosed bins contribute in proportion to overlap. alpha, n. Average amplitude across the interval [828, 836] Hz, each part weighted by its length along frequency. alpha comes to 57.3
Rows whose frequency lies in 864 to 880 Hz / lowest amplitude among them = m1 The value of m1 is 59.95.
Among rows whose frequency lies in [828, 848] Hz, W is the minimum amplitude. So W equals 54.72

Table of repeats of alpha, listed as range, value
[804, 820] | 54.8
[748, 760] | 59.2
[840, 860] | 60.5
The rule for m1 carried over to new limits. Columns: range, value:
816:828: 55.87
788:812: 37.32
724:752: 25.55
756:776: 50.18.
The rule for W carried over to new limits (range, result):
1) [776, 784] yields 42.44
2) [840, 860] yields 57.5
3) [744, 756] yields 54.1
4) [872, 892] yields 60.2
